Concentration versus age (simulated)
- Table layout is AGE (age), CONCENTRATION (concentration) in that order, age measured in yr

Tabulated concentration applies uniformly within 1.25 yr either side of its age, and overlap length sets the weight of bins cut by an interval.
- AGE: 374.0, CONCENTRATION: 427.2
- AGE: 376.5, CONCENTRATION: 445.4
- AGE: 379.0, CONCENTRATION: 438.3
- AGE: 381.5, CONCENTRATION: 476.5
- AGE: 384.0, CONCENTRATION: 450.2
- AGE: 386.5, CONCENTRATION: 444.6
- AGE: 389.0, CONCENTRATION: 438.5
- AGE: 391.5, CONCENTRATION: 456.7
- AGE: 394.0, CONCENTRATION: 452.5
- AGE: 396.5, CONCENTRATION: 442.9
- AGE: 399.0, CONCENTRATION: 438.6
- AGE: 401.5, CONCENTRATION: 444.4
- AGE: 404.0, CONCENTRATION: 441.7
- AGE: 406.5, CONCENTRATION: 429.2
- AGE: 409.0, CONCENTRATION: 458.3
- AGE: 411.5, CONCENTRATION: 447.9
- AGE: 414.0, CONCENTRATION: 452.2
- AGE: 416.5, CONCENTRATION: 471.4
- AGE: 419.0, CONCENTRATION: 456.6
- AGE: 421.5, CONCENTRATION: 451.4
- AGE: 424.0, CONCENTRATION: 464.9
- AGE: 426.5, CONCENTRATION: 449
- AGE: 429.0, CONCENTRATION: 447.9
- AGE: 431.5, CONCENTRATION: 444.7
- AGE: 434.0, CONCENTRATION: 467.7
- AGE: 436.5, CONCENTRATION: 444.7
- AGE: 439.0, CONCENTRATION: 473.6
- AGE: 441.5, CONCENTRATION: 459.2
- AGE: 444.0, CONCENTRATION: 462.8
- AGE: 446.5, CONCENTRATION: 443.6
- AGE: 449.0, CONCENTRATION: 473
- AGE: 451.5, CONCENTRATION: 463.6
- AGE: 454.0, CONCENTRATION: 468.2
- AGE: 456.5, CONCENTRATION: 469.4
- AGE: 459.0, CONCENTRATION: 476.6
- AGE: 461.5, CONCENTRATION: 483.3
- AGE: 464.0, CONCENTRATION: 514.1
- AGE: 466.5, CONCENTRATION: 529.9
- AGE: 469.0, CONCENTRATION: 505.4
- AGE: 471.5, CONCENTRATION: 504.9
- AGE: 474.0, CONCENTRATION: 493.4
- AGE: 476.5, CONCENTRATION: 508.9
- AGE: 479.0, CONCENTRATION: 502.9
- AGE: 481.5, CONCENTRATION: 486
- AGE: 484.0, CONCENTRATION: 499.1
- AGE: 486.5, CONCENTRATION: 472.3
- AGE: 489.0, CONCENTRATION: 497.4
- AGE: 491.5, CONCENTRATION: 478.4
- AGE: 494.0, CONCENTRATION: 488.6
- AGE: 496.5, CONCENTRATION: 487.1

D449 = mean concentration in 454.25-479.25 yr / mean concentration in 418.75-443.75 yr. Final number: 1.09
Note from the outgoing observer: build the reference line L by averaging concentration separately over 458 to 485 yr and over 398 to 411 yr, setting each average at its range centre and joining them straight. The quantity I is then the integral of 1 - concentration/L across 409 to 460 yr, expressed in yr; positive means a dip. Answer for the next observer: 1.0 yr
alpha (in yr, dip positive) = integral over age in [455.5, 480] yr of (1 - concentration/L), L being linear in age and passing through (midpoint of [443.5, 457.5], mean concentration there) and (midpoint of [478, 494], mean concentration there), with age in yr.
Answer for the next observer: -1.20 yr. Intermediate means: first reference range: 463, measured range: 499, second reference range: 489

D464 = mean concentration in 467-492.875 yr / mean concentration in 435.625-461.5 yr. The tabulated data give 1.07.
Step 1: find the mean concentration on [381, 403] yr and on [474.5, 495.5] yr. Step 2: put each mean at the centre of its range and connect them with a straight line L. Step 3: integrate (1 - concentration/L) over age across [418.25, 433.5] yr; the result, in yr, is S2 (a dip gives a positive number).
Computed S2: 0.37 yr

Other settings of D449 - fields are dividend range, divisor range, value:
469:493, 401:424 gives 1.10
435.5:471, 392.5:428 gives 1.06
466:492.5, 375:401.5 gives 1.11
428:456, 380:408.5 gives 1.03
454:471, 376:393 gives 1.10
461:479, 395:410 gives 1.14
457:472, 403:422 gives 1.11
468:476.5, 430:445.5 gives 1.10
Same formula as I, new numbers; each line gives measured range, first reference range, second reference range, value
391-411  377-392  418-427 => 0.33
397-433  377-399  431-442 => 0.37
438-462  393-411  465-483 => 0.87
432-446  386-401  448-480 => 0.46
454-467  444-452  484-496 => -0.62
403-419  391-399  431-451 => 0.05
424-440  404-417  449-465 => 0.27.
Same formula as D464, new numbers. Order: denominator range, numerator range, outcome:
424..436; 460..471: 1.12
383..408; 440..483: 1.09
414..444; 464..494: 1.09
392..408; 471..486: 1.12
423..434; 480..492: 1.08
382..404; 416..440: 1.02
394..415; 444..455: 1.04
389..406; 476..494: 1.10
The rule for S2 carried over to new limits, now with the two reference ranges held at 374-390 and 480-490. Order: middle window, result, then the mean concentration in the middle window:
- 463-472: -0.6 yr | 514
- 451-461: 0.1 yr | 471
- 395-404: 0.2 yr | 442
